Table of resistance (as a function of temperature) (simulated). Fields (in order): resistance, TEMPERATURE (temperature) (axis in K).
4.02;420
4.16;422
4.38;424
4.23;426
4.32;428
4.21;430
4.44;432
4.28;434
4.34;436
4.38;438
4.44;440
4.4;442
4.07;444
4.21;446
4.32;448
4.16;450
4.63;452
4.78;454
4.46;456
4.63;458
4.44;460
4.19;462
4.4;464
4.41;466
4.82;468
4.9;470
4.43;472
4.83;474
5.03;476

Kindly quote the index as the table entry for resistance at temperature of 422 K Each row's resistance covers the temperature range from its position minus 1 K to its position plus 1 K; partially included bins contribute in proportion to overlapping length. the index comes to 4.16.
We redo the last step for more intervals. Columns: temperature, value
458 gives 4.63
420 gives 4.02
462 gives 4.19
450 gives 4.16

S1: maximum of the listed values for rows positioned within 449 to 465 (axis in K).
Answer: 4.78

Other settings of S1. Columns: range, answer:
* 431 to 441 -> 4.44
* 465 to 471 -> 4.9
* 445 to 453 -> 4.63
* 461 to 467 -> 4.41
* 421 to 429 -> 4.38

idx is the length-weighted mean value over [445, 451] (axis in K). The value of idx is 4.23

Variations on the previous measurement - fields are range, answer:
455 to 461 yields 4.51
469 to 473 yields 4.67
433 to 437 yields 4.31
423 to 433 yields 4.32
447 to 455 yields 4.47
